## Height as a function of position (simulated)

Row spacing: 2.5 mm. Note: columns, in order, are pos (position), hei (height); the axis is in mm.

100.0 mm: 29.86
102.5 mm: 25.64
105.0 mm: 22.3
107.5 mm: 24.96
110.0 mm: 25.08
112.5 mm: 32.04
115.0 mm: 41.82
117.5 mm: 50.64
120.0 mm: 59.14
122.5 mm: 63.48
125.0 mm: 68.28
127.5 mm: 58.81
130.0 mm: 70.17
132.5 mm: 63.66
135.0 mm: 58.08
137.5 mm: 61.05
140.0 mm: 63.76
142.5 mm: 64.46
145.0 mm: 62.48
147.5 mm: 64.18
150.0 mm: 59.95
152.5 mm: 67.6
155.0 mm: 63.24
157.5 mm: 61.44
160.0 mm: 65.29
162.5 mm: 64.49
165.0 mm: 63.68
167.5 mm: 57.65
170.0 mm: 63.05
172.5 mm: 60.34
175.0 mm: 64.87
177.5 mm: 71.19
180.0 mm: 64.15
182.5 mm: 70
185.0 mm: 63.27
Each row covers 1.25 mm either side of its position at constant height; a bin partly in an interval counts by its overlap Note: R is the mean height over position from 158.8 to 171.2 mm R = 62.8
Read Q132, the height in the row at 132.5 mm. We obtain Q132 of 63.66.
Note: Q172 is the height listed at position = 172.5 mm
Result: 60.34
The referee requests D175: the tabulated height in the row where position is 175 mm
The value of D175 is 64.87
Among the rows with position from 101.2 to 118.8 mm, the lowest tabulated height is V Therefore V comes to 22.3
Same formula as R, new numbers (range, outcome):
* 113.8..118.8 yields 46.4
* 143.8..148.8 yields 63.3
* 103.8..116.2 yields 29.2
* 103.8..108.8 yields 23.7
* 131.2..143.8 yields 62.2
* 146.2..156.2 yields 63.7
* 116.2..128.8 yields 60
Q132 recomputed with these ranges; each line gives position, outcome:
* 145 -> 62.48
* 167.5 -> 57.65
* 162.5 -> 64.49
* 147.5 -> 64.18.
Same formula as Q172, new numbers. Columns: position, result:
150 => 59.95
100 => 29.86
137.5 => 61.05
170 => 63.05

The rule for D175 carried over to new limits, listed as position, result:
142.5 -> 64.46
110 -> 25.08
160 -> 65.29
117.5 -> 50.64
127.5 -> 58.81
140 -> 63.76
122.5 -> 63.48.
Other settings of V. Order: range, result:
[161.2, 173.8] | 57.65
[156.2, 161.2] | 61.44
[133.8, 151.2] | 58.08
